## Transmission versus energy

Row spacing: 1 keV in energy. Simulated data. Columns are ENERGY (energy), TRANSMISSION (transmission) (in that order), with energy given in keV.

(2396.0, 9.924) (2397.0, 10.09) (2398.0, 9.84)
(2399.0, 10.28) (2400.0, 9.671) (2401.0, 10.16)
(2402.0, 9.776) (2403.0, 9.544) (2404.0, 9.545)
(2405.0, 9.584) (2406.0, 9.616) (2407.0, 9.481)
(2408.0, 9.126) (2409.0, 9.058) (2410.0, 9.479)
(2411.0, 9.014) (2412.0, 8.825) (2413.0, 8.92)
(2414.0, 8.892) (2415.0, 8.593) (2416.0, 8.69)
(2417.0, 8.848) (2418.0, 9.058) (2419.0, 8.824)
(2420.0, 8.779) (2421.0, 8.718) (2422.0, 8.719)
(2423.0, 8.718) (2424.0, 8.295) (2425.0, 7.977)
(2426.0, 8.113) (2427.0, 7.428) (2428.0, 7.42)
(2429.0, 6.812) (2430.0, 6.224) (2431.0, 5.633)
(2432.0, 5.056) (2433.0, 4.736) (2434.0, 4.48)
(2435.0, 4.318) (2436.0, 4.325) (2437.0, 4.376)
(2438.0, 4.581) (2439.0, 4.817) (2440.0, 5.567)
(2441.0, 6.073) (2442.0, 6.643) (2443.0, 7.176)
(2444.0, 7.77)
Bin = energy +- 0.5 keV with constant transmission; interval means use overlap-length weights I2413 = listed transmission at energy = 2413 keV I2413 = 8.92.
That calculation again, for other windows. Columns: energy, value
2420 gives 8.779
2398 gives 9.84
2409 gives 9.058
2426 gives 8.113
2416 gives 8.69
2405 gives 9.584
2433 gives 4.736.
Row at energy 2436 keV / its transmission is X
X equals 4.325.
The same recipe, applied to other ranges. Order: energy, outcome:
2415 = 8.593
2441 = 6.073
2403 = 9.544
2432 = 5.056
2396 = 9.924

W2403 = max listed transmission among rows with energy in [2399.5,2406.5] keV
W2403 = 10.16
